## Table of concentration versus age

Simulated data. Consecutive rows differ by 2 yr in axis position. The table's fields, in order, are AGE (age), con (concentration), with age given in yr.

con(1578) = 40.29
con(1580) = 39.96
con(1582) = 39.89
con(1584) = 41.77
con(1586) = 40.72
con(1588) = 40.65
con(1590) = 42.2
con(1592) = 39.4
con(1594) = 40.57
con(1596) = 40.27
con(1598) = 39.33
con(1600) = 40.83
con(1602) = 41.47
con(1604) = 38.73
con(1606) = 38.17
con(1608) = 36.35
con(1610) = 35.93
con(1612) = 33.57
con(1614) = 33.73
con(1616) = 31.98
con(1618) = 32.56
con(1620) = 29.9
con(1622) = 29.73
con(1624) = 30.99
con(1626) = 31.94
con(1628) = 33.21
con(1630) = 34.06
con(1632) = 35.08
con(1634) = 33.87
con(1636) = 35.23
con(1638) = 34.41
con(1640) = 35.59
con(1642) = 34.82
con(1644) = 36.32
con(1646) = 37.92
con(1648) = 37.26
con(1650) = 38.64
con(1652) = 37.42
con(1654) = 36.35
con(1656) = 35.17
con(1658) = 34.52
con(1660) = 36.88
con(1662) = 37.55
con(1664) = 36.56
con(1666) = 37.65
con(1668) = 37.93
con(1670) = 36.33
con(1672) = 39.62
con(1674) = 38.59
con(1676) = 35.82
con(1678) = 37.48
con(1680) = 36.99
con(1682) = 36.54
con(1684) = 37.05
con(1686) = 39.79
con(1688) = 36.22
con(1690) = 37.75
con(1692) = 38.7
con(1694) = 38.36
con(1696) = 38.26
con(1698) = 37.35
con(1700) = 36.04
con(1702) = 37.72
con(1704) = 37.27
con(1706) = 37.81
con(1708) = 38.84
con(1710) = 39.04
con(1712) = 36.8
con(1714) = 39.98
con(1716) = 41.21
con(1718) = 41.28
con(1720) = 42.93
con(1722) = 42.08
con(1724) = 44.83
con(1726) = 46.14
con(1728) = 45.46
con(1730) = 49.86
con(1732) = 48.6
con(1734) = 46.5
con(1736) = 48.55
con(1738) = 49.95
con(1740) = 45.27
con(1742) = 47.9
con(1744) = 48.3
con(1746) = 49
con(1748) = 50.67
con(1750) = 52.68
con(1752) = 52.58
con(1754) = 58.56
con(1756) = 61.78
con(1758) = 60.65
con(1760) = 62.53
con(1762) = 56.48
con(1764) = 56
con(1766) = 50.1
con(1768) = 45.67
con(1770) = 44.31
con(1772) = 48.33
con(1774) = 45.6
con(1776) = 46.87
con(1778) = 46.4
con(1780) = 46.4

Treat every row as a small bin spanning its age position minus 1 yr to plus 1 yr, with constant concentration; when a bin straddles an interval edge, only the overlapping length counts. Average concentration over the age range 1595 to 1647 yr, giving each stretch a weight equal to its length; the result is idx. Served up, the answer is 35.2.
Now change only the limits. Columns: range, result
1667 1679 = 37.6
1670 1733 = 39.8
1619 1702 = 36.1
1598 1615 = 37.5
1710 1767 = 49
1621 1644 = 33.7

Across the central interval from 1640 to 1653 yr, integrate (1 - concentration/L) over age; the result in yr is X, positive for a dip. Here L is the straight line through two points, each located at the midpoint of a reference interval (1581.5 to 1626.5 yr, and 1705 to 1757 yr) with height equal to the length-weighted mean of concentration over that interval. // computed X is 1.0 yr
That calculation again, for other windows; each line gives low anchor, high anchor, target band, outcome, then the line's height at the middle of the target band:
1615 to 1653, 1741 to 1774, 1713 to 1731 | 1.4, 47.3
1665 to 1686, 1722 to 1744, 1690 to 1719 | 2.7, 42.4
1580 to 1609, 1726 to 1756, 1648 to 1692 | 7.7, 45.1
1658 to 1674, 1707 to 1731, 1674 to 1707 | 1.8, 39.7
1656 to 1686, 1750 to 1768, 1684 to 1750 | 6.6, 47.2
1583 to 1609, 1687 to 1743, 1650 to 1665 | 1.6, 41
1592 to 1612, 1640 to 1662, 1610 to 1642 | 3.8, 37.7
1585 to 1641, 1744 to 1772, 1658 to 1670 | 1.5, 42.2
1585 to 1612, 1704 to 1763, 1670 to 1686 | 2.4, 44.2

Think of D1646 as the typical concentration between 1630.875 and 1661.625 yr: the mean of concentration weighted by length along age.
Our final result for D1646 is 36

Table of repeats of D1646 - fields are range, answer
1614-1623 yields 31.3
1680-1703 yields 37.6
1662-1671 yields 37.2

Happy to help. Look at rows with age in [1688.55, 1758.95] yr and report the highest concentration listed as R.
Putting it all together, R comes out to 61.78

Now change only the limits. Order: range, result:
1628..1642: 35.59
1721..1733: 49.86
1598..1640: 41.47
